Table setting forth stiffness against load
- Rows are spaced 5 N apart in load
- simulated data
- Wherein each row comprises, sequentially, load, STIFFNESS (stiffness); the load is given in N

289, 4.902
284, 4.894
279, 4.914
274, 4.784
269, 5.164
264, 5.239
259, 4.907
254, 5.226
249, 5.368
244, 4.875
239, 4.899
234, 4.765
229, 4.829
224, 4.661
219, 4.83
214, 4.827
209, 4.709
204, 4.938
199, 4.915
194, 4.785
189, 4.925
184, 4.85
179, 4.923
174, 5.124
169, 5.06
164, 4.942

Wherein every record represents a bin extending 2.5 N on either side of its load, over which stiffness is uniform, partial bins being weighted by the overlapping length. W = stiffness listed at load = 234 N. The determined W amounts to 4.765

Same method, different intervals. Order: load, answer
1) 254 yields 5.226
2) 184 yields 4.85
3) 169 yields 5.06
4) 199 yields 4.915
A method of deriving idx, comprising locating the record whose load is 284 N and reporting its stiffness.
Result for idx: 4.894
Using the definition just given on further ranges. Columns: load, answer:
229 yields 4.829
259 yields 4.907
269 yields 5.164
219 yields 4.83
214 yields 4.827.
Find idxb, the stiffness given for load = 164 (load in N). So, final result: 4.942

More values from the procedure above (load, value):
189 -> 4.925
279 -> 4.914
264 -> 5.239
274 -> 4.784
